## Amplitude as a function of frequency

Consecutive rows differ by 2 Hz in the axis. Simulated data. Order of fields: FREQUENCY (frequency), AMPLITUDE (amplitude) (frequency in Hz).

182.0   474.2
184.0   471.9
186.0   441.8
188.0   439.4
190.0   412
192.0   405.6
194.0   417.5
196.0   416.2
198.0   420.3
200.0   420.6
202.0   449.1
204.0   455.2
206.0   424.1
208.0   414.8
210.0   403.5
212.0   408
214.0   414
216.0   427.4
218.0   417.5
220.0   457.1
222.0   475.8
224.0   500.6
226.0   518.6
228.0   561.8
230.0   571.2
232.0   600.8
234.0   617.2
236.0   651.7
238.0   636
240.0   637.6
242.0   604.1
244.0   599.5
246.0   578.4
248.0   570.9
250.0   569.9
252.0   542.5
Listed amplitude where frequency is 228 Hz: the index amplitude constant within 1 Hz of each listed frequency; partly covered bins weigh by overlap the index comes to 561.8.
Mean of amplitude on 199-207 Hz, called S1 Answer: 437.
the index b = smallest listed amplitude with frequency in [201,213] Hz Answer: 403.5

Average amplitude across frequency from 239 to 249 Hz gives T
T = 598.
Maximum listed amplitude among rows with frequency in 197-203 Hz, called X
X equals 449.1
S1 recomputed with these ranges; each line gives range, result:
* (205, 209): 419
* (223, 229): 527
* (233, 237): 634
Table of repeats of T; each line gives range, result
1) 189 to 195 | 412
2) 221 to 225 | 488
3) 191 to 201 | 416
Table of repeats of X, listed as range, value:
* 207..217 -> 427.4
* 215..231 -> 571.2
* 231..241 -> 651.7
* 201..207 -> 455.2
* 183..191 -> 471.9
